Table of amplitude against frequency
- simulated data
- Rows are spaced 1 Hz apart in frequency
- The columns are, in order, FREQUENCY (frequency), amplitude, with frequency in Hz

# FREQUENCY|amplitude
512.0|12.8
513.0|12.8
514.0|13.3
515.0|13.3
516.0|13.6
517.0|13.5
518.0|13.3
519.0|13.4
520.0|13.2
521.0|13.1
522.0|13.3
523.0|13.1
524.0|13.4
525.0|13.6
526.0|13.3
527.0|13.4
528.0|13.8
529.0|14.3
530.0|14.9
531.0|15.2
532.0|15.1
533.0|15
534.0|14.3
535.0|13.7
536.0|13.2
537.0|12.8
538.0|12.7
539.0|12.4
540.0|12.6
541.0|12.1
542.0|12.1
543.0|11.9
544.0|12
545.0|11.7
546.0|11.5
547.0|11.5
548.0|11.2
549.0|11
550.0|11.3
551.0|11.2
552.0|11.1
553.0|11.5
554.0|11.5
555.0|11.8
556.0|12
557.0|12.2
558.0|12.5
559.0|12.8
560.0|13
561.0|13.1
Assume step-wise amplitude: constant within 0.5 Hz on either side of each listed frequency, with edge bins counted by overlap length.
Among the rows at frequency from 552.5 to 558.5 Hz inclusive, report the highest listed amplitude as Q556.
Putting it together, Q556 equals 12.5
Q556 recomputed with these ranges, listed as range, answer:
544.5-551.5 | 11.7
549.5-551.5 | 11.3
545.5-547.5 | 11.5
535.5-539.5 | 13.2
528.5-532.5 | 15.2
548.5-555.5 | 11.8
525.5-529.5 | 14.3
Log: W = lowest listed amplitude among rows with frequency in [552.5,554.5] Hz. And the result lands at 11.5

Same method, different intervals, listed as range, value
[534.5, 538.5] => 12.7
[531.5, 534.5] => 14.3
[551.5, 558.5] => 11.1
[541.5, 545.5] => 11.7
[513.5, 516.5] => 13.3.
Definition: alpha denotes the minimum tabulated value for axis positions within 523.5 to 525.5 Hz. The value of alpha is 13.4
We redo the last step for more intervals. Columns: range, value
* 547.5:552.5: 11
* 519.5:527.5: 13.1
